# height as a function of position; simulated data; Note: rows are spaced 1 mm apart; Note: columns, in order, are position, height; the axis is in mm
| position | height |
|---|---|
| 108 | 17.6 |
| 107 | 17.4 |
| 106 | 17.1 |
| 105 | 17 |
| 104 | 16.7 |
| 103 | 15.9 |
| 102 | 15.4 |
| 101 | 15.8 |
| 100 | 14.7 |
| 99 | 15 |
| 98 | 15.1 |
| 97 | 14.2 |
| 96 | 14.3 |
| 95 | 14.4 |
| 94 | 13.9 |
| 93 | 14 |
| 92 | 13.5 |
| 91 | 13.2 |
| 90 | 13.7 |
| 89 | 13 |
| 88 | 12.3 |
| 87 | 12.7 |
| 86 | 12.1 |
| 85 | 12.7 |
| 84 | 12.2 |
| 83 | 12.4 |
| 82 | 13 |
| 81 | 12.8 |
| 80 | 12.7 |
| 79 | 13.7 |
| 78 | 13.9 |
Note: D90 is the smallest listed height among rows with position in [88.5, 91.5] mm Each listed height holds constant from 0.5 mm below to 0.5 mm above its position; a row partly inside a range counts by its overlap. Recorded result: 13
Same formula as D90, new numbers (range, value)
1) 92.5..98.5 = 13.9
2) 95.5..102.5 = 14.2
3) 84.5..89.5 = 12.1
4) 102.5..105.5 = 15.9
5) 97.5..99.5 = 15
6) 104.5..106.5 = 17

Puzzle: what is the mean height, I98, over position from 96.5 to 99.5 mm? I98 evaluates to 14.8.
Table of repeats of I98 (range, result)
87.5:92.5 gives 13.1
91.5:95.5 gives 13.9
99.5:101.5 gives 15.2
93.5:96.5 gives 14.2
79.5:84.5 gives 12.6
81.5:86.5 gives 12.5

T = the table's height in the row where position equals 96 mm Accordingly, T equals 14.3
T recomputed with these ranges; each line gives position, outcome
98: 15.1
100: 14.7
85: 12.7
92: 13.5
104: 16.7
